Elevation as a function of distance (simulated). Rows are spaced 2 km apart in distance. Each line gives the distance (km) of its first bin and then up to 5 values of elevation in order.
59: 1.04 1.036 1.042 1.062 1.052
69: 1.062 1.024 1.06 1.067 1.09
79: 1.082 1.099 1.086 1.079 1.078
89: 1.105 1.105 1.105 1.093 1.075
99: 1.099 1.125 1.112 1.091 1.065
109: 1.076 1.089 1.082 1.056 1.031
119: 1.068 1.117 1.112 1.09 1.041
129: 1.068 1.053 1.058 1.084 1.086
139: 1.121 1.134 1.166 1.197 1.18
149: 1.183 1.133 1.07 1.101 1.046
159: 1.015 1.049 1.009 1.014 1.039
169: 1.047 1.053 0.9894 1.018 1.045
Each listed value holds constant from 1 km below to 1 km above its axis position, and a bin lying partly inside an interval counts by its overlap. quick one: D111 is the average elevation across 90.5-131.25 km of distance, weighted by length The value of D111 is 1.08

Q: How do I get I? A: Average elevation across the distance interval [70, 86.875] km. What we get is 1.07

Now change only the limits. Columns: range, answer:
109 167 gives 1.09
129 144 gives 1.1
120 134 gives 1.08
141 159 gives 1.13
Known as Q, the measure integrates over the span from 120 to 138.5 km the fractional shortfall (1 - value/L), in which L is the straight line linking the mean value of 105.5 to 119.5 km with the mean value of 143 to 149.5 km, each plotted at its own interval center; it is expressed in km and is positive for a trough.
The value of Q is 0.7 km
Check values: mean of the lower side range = 1.07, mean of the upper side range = 1.18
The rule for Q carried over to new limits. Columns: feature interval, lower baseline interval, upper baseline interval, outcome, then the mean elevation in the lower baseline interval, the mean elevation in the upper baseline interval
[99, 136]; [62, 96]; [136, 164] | 0.4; 1.08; 1.11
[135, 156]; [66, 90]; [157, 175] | -1.9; 1.07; 1.03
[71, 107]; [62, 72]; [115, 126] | -0.9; 1.05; 1.08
